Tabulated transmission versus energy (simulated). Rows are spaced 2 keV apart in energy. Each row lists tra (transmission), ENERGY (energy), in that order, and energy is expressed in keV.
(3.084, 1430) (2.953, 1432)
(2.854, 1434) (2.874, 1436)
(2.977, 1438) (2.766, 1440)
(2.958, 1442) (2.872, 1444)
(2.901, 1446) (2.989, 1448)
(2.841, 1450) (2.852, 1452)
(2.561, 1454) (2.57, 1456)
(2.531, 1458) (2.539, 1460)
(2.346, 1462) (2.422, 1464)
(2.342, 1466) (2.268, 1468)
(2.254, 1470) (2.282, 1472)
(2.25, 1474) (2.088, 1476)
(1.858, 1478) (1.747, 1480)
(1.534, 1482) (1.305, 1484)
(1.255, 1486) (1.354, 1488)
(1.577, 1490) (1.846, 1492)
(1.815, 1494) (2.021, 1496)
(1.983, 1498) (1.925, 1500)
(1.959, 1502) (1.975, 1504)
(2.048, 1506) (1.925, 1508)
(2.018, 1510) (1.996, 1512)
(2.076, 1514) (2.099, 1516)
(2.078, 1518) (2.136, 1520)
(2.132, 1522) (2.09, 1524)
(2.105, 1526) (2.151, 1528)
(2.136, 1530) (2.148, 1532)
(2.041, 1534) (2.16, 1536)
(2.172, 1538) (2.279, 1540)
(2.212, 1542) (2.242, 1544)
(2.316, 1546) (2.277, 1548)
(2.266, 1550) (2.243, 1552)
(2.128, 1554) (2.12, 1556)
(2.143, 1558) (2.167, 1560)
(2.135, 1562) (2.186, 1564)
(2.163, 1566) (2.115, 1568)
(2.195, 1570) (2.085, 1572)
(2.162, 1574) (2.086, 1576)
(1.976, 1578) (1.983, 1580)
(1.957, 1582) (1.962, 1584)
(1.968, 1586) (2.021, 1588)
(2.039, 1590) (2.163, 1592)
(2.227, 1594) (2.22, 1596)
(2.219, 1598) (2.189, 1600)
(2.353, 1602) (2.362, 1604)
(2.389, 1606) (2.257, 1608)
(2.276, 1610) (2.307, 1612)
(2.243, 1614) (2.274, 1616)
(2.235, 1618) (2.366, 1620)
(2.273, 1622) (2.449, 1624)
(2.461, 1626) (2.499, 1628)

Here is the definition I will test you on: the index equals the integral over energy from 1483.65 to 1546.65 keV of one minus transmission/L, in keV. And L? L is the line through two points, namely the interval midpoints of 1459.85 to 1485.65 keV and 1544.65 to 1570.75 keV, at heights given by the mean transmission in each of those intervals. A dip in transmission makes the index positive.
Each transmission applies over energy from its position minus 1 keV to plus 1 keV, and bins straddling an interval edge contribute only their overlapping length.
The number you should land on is 3.99 keV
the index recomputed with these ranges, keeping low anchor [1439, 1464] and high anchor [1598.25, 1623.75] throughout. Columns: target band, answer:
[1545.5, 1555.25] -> 0.9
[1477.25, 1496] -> 7.3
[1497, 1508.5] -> 2.7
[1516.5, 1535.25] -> 3.0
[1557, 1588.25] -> 4.1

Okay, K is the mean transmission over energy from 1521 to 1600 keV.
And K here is 2.14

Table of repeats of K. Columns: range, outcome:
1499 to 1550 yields 2.11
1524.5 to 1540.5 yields 2.14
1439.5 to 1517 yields 2.17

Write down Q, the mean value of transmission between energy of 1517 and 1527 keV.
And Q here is 2.11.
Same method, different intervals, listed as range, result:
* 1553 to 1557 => 2.12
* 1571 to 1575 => 2.12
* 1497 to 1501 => 1.95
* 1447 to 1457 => 2.76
